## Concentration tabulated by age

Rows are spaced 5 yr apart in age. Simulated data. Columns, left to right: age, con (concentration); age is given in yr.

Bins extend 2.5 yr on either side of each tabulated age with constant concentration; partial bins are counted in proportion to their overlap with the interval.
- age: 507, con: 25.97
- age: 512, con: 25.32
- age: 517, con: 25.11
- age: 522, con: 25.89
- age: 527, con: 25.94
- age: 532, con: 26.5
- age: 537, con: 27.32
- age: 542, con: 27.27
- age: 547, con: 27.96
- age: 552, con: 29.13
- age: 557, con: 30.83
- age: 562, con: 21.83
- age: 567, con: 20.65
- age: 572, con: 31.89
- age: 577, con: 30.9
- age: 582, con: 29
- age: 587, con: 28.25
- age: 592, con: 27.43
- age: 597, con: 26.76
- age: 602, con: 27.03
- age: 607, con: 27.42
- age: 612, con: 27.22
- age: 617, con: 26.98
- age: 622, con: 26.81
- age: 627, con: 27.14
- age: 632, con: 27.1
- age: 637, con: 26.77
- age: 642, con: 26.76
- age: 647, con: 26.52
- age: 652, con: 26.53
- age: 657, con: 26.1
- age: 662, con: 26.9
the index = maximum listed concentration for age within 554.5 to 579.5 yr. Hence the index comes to 31.89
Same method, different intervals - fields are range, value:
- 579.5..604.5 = 29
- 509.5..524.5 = 25.89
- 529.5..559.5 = 30.83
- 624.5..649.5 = 27.14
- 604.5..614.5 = 27.42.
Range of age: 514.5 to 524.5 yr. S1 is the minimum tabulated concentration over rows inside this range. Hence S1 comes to 25.11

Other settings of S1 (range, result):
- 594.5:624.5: 26.76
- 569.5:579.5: 30.9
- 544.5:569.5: 20.65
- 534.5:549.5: 27.27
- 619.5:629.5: 26.81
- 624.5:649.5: 26.52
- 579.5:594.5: 27.43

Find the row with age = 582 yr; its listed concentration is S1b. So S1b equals 29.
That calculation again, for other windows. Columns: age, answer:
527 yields 25.94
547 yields 27.96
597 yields 26.76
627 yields 27.14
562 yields 21.83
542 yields 27.27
